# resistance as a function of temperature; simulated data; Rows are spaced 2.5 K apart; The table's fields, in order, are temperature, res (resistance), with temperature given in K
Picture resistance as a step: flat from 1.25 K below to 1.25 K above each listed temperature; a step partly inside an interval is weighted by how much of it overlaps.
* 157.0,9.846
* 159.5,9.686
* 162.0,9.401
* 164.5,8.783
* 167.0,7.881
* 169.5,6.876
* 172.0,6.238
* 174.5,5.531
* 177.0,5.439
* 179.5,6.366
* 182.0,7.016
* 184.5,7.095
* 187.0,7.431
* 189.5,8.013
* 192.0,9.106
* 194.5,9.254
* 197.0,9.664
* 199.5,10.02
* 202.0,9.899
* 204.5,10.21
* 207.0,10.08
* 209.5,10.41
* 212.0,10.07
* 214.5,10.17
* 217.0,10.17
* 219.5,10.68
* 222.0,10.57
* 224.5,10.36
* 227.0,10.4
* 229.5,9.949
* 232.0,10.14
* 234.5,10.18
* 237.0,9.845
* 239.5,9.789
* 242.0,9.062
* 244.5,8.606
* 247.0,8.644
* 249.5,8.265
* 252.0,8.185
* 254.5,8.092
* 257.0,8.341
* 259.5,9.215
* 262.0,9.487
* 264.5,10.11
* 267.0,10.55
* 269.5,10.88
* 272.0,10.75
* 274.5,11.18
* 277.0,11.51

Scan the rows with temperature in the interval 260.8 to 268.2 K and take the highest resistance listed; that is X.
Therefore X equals 10.55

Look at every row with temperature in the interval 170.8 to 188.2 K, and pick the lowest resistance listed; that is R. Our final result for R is 5.439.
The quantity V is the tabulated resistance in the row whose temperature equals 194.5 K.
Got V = 9.254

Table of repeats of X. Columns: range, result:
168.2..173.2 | 6.876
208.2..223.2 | 10.68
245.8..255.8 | 8.644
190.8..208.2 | 10.21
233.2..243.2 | 10.18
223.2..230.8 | 10.4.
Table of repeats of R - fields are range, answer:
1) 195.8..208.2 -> 9.664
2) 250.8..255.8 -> 8.092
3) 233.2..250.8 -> 8.265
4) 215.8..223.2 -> 10.17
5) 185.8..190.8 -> 7.431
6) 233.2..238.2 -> 9.845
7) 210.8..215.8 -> 10.07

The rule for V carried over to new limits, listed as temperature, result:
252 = 8.185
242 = 9.062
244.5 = 8.606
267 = 10.55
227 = 10.4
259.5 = 9.215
